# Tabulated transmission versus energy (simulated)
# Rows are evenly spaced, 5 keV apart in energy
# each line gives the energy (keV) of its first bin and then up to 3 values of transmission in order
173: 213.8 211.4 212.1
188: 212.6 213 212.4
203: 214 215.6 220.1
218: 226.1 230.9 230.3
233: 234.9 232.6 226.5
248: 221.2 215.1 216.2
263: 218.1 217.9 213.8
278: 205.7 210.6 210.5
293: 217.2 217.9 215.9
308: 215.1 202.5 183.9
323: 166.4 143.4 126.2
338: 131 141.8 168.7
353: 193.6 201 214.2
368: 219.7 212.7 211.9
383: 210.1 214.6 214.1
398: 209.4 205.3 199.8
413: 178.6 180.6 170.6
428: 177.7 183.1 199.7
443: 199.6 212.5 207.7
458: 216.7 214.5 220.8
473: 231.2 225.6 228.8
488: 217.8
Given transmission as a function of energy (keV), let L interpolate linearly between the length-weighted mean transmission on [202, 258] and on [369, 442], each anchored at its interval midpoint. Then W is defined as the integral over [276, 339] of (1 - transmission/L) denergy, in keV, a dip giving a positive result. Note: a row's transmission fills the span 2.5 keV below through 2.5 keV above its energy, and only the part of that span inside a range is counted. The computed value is 7.0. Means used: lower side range 224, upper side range 198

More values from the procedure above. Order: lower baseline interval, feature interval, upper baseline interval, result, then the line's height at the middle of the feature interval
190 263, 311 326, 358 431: 2.02 keV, 211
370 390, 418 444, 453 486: 3.93 keV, 218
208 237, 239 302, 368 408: 1.83 keV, 223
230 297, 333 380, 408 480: 5.53 keV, 210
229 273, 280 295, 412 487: 0.46 keV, 219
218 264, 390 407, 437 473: 0.53 keV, 216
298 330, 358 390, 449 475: -1.77 keV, 202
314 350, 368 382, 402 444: -3.63 keV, 169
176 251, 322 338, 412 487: 5.38 keV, 213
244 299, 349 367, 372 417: 0.58 keV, 208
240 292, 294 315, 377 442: -0.28 keV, 211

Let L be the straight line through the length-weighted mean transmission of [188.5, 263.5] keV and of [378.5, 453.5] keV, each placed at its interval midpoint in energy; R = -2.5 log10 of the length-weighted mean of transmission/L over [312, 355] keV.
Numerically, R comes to 0.28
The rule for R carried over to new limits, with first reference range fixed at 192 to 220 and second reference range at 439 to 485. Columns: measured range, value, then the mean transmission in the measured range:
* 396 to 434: 0.15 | 188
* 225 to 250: -0.06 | 229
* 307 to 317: 0.07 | 204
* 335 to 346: 0.50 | 137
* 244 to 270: -0.01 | 218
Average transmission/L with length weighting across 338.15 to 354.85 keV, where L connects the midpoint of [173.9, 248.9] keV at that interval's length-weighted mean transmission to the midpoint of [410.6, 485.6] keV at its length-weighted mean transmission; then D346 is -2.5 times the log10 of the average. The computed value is 0.29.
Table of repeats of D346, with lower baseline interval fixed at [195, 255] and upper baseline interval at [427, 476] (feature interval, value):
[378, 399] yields 0.00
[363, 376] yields -0.01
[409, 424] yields 0.17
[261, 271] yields 0.01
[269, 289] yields 0.04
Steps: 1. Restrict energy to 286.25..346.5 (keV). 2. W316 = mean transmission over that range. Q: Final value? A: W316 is 180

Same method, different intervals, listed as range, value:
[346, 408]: 206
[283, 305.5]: 215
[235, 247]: 229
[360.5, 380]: 215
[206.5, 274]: 223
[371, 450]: 199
